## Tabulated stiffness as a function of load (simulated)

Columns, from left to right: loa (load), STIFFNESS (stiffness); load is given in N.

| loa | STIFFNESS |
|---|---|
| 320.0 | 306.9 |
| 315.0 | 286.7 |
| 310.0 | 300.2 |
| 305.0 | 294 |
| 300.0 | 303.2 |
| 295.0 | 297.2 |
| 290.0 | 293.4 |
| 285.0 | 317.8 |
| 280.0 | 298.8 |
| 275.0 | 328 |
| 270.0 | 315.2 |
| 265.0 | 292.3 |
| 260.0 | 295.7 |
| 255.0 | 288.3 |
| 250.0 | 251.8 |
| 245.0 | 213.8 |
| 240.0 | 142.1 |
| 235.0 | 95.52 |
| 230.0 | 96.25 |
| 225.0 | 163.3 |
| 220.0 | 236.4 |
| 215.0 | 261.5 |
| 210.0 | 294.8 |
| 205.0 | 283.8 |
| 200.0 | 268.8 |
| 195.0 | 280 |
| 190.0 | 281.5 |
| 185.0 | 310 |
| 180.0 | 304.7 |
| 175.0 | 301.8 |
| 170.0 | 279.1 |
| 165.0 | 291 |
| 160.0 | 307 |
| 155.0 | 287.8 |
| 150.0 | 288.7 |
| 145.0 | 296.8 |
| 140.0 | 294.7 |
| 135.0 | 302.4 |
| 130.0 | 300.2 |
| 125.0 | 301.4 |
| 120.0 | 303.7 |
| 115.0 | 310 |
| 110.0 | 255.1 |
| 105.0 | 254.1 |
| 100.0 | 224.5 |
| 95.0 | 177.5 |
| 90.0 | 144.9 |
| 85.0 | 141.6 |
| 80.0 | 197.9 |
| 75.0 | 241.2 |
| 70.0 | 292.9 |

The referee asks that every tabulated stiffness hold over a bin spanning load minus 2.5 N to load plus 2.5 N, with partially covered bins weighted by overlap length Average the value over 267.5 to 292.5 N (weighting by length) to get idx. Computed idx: 311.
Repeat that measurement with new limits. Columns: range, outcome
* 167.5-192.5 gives 295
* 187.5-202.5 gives 277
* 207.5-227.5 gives 239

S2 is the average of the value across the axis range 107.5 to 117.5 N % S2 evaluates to 283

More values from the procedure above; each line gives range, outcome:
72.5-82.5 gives 220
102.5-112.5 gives 255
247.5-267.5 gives 282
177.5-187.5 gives 307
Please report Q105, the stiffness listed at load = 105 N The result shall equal 254.1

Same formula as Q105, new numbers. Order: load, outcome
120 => 303.7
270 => 315.2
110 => 255.1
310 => 300.2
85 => 141.6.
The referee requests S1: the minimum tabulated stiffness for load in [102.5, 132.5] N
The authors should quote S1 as 254.1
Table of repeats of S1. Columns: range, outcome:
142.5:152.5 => 288.7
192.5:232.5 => 96.25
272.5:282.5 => 298.8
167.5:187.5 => 279.1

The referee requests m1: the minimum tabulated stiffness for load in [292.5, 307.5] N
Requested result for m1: 294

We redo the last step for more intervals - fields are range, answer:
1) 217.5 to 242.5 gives 95.52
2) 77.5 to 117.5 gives 141.6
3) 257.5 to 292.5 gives 292.3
